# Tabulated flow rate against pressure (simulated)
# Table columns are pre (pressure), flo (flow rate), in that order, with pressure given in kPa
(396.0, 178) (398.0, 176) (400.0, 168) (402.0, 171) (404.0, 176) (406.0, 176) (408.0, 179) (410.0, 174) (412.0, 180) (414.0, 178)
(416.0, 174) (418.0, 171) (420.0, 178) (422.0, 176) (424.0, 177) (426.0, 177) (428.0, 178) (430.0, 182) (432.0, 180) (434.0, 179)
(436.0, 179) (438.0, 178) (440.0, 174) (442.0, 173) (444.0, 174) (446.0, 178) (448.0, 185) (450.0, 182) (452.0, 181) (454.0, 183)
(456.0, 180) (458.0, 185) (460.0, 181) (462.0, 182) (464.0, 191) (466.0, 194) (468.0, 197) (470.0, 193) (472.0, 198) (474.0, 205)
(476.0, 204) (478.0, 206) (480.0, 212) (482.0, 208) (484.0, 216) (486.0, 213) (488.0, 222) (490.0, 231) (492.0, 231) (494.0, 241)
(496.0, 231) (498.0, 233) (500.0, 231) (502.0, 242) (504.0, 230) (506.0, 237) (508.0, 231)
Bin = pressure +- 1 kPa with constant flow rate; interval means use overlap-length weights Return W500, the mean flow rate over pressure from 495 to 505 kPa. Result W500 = 233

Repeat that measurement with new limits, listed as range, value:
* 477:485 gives 210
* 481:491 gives 218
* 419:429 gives 177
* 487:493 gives 228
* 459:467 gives 187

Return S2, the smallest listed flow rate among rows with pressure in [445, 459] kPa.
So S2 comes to 178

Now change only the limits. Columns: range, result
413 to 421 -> 171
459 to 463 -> 181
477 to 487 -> 206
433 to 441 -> 174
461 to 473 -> 182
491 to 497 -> 231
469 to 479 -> 193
